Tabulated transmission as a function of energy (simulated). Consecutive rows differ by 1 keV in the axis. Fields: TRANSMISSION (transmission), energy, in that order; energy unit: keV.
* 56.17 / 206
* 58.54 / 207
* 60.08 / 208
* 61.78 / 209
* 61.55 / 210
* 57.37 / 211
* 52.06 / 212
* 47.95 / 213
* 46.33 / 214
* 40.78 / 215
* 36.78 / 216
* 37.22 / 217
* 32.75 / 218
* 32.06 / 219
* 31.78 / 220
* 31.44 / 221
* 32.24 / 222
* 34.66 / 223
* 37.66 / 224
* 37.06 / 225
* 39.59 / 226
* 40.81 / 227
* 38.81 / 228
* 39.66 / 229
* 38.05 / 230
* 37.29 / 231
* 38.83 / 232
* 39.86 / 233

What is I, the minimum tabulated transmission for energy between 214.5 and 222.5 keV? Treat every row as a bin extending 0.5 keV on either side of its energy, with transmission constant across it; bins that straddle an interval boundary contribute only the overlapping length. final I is 31.44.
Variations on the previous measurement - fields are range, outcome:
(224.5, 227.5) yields 37.06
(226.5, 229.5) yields 38.81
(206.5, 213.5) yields 47.95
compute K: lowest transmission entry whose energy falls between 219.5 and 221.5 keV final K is 31.44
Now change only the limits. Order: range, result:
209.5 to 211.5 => 57.37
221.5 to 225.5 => 32.24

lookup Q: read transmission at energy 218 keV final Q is 32.75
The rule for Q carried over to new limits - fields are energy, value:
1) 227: 40.81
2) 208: 60.08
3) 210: 61.55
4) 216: 36.78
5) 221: 31.44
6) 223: 34.66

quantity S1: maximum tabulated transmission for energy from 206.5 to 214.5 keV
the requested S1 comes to 61.78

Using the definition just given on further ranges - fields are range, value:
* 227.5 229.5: 39.66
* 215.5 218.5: 37.22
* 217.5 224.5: 37.66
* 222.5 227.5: 40.81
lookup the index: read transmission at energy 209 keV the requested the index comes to 61.78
